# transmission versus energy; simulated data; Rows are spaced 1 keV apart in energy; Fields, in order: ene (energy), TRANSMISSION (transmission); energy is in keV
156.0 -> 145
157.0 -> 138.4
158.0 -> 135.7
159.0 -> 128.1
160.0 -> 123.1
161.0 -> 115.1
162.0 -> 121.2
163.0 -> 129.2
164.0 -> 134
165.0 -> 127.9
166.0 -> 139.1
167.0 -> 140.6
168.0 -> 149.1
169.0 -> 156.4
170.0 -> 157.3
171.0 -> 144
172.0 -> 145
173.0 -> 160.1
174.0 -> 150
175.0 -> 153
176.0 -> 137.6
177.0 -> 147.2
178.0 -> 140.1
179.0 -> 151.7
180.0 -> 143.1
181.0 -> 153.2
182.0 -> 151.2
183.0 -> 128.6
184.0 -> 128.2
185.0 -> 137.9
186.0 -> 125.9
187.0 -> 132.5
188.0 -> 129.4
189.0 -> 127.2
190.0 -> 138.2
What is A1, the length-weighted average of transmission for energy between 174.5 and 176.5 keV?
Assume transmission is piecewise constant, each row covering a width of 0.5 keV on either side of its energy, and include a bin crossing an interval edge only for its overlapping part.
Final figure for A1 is 145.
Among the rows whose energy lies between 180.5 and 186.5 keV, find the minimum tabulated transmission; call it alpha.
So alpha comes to 125.9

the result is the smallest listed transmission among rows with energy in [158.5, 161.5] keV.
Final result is 115.1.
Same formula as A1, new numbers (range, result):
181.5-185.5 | 136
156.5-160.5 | 131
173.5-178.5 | 146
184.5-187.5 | 132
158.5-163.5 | 123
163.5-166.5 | 134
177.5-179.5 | 146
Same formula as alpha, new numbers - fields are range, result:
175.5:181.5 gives 137.6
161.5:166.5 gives 121.2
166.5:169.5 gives 140.6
